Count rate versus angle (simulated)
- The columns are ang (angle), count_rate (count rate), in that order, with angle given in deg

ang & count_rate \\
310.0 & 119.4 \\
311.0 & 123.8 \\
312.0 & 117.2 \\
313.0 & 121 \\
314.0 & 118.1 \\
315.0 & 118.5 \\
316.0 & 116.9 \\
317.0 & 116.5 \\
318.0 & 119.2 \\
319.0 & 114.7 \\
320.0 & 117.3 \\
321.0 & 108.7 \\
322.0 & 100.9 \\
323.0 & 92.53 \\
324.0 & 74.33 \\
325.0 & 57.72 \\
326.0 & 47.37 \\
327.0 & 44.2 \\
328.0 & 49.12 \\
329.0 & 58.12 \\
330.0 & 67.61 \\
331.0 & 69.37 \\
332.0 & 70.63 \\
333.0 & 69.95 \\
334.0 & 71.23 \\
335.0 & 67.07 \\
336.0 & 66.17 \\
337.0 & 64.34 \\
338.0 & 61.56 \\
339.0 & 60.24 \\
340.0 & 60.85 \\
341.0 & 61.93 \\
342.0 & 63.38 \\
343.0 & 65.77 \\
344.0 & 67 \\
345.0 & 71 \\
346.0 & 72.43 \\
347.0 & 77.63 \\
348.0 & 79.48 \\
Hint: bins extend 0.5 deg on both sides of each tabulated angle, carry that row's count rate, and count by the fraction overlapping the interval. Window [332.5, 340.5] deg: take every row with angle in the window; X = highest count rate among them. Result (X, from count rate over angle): 71.23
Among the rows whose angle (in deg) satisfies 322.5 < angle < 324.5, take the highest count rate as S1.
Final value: 92.53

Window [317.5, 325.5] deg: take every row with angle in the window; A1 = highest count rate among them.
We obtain 119.2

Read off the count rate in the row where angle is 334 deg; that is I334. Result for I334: 71.23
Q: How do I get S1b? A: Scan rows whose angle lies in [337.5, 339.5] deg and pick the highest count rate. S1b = 61.56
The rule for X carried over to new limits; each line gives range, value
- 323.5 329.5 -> 74.33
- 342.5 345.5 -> 71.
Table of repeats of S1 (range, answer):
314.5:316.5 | 118.5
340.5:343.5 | 65.77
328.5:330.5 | 67.61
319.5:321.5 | 117.3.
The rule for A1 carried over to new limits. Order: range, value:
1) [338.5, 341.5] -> 61.93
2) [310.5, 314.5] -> 123.8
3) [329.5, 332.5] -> 70.63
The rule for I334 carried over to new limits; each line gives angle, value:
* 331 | 69.37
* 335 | 67.07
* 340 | 60.85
